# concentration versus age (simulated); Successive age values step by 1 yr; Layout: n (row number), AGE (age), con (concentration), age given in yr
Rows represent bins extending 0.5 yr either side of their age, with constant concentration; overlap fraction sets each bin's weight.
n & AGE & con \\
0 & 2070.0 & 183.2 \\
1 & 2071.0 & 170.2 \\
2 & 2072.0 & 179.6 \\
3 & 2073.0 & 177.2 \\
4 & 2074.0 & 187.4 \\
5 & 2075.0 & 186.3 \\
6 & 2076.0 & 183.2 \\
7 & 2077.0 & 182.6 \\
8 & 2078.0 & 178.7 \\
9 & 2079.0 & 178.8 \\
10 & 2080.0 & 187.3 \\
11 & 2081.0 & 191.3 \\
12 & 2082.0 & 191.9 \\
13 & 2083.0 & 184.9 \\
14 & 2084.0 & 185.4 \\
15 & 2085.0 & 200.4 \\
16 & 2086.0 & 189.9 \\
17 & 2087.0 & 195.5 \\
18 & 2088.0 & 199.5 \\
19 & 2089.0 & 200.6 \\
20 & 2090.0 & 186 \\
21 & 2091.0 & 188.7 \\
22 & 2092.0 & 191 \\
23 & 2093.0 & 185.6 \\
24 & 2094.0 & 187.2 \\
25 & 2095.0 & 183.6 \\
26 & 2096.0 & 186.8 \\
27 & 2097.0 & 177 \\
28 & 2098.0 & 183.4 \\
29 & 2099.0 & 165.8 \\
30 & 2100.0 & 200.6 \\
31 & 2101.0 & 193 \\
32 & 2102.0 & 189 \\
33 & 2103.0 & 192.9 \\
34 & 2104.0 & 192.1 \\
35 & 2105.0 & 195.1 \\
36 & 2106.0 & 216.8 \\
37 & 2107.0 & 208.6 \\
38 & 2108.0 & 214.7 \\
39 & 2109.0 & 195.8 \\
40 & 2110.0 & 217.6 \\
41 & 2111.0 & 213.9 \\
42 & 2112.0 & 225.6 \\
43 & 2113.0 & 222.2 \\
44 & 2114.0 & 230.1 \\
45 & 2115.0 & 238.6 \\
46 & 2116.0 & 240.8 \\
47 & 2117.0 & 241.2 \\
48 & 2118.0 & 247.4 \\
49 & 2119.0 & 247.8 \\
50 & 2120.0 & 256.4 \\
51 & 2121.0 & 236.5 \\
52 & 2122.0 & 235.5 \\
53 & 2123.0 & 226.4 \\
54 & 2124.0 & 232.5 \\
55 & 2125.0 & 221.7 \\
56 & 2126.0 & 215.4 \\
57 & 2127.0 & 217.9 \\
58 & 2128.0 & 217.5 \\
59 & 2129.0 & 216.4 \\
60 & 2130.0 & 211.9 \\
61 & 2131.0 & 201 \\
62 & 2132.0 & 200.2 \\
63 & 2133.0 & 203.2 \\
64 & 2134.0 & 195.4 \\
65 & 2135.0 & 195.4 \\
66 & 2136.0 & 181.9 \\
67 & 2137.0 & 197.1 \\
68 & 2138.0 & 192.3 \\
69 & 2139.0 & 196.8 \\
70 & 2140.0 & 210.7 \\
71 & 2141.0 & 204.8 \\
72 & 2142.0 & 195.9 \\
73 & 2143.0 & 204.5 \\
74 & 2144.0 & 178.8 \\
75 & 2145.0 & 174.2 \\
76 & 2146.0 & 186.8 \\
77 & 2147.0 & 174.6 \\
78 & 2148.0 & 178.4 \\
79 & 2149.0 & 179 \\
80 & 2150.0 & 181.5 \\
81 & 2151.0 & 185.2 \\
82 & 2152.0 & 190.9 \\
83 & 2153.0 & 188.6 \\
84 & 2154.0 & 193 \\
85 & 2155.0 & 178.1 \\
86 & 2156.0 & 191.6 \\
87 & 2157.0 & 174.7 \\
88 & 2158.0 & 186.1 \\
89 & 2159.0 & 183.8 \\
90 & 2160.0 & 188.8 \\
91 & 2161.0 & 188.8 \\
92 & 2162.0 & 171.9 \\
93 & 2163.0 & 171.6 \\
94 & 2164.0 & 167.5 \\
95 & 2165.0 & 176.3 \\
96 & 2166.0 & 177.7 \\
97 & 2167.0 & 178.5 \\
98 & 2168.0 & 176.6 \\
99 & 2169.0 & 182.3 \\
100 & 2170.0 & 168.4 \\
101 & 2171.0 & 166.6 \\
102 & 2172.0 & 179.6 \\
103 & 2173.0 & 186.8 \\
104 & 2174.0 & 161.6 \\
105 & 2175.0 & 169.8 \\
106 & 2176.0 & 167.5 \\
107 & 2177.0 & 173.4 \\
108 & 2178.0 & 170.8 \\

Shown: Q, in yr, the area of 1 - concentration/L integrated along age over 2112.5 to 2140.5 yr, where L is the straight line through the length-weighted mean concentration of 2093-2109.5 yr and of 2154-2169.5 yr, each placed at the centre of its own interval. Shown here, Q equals -4.7 yr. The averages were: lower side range 192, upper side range 180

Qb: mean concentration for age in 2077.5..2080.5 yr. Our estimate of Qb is 182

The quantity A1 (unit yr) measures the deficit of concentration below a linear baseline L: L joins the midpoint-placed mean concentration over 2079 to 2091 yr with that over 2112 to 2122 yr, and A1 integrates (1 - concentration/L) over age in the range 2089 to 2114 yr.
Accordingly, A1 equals 2.2 yr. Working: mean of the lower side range 191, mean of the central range 197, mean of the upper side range 239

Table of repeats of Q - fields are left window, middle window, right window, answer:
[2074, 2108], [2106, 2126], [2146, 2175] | -4.5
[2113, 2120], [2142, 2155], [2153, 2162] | 0.8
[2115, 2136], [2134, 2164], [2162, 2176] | 1.4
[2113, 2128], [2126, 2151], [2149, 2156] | 1.3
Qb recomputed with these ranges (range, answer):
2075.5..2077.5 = 183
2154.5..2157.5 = 181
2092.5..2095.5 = 185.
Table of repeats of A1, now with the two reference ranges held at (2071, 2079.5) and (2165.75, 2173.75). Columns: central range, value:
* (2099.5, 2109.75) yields -1.2 yr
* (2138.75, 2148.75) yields -0.7 yr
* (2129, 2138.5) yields -1.1 yr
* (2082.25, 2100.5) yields -0.8 yr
